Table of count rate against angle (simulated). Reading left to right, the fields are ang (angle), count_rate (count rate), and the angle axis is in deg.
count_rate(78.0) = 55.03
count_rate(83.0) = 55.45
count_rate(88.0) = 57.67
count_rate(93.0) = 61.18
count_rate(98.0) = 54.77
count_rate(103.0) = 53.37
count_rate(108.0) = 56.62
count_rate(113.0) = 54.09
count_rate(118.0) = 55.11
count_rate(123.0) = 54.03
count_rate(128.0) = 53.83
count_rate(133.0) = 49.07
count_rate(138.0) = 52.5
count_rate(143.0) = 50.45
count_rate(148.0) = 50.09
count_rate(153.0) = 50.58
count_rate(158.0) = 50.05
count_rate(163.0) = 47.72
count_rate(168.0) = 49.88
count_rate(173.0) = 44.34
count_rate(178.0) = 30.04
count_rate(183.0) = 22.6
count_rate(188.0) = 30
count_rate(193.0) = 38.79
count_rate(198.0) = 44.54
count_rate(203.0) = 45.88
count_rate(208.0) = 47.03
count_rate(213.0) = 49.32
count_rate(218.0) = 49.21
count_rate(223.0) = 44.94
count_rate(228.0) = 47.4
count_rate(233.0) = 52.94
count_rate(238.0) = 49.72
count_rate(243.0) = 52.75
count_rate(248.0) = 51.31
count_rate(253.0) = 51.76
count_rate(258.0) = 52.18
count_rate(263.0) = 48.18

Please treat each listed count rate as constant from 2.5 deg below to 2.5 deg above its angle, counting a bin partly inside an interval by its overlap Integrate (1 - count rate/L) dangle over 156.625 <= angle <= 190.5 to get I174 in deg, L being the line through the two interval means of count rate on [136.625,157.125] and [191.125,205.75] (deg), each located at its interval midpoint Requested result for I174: 5.98 deg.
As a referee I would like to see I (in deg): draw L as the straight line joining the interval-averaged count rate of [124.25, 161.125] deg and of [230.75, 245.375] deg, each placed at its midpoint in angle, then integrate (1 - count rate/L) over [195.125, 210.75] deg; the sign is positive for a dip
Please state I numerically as 1.75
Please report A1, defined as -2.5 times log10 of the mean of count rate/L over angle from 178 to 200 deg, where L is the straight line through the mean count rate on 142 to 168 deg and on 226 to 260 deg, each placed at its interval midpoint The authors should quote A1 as 0.45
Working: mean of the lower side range 49.7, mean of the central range 33.3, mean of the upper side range 51.2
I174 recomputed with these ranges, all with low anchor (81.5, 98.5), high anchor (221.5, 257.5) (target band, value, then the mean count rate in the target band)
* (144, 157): 1.05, 50.3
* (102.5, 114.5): 0.38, 55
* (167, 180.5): 3.31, 40.5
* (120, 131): 0.43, 53.8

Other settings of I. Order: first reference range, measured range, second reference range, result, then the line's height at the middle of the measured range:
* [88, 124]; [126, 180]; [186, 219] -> 1.9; 49.8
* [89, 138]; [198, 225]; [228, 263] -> 2.6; 52.1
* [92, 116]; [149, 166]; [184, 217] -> -0.5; 48.1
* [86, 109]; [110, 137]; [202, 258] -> 1.0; 55.3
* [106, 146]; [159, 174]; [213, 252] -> 1.2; 51.9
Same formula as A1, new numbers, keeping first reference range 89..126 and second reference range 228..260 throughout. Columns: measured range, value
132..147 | 0.08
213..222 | 0.08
